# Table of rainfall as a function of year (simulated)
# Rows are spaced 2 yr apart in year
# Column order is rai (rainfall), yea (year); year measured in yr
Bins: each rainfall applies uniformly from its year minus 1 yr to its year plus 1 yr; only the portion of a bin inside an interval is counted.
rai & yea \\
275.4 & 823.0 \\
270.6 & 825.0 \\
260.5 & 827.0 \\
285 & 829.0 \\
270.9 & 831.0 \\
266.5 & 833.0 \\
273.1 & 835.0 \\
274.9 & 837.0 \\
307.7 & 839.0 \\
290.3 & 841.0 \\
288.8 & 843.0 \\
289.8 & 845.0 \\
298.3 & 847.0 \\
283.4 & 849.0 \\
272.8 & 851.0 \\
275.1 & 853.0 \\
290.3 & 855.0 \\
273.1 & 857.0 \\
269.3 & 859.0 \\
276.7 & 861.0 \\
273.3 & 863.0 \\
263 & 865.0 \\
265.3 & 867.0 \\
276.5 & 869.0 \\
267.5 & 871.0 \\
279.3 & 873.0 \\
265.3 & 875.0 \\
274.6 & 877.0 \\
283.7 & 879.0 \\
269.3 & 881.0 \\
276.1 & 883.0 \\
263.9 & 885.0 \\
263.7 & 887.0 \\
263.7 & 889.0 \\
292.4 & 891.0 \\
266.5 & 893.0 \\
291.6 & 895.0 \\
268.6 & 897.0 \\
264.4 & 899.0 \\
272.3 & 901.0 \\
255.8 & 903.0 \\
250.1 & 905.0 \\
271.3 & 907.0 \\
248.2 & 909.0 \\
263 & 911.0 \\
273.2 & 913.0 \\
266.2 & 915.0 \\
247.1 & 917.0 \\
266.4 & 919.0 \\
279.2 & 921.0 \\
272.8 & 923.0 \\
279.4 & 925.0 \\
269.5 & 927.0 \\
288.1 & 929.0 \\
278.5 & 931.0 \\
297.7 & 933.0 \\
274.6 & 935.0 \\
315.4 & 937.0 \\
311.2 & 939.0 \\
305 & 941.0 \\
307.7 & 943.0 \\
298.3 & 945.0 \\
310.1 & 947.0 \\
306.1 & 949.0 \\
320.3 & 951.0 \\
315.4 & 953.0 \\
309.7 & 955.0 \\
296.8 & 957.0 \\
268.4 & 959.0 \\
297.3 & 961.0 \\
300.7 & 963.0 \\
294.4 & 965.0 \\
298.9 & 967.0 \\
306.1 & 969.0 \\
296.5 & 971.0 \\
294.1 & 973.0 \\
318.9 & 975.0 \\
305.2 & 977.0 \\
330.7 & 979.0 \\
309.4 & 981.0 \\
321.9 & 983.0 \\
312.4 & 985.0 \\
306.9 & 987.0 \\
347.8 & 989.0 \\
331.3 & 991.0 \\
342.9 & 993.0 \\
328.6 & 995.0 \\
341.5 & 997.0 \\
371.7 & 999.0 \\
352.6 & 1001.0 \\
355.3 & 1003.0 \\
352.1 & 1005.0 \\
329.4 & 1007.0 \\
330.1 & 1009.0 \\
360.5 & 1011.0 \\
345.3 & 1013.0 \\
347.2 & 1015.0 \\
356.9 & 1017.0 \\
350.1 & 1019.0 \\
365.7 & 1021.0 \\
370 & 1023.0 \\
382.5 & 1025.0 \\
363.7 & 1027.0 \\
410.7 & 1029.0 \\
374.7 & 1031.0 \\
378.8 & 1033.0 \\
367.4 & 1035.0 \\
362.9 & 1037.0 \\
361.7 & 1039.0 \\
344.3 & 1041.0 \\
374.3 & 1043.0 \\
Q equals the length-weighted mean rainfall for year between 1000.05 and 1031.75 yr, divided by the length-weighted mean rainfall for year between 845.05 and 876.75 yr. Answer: 1.30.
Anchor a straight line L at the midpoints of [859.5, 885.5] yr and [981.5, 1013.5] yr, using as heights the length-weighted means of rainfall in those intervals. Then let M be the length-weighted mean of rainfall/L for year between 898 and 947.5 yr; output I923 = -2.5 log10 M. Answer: 0.078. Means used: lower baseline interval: 272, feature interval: 278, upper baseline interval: 339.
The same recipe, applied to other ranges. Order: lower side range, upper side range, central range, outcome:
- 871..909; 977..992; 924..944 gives 0.006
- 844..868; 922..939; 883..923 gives 0.062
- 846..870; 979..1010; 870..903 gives 0.064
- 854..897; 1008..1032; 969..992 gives 0.077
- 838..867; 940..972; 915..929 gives 0.096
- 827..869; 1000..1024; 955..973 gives 0.120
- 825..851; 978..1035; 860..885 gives 0.089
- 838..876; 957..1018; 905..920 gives 0.144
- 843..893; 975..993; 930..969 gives 0.027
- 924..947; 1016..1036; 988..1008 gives 0.008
